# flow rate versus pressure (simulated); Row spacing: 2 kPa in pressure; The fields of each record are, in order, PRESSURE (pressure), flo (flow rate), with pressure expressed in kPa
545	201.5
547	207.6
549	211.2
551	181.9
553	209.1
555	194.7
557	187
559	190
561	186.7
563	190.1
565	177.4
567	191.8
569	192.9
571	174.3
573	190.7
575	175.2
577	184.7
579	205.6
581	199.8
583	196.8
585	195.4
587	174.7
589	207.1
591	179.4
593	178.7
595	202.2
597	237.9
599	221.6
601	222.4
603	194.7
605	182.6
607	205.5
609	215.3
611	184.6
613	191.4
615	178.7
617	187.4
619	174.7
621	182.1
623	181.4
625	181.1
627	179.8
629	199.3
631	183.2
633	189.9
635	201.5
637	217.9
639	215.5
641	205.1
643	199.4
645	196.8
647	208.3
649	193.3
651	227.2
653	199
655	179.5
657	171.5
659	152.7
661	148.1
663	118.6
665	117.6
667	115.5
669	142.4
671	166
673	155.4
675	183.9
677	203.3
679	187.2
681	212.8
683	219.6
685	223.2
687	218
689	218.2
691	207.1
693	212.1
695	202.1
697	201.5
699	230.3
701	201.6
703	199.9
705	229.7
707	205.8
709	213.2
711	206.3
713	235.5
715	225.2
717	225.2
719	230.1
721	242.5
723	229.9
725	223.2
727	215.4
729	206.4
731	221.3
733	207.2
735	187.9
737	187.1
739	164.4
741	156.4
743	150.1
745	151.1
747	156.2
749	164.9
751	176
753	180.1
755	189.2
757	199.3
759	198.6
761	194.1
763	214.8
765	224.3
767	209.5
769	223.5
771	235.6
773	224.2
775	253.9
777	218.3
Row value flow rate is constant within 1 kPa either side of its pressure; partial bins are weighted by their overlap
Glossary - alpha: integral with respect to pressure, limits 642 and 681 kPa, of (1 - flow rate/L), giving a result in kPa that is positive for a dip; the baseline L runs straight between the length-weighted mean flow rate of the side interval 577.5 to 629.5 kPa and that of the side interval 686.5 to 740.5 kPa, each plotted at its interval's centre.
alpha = 5.9 kPa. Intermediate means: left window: 194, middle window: 173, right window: 212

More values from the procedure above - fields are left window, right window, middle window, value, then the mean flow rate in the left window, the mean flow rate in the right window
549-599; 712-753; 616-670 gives 4.0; 193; 197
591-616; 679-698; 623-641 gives 0.7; 200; 211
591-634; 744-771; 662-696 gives 1.9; 194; 193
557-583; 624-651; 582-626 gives -0.2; 189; 199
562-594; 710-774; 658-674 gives 4.6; 188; 202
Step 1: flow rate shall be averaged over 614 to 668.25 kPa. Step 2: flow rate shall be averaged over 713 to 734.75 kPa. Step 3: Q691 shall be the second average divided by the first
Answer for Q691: 1.2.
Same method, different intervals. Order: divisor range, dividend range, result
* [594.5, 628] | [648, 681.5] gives 0.86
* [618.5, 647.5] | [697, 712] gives 1.09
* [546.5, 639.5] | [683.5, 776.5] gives 1.06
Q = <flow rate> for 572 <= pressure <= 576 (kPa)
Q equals 183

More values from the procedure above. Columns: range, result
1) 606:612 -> 202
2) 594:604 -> 216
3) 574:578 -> 180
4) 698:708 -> 213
